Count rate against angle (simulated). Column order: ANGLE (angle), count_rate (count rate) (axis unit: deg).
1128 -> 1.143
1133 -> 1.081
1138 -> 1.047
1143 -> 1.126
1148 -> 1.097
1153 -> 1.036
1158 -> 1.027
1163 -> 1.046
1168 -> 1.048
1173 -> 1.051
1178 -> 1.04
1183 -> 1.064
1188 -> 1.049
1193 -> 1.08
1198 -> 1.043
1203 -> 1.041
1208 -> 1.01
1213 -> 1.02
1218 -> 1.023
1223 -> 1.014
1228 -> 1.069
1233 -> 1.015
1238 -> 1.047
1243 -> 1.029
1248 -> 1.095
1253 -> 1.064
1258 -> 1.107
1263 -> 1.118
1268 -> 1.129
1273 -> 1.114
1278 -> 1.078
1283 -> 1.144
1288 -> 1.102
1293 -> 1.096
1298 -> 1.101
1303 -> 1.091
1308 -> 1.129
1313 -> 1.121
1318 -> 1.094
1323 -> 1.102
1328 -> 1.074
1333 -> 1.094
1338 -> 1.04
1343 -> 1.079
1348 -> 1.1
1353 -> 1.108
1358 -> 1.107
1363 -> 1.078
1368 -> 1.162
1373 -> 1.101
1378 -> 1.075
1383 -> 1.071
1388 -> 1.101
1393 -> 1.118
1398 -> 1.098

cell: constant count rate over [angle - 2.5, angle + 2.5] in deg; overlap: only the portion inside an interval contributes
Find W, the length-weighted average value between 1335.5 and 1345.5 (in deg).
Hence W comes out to 1.06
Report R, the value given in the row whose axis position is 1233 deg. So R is 1.015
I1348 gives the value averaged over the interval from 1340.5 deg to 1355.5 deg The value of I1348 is 1.1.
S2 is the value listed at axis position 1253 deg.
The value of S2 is 1.064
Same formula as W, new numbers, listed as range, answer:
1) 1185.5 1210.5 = 1.04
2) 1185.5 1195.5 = 1.06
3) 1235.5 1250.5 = 1.06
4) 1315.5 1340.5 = 1.08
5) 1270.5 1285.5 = 1.11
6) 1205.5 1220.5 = 1.02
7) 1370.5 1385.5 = 1.08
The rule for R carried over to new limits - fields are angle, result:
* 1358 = 1.107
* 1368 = 1.162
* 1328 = 1.074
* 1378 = 1.075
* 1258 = 1.107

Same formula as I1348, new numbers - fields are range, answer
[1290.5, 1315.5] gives 1.11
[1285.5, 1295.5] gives 1.1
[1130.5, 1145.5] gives 1.08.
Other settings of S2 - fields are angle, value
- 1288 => 1.102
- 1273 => 1.114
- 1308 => 1.129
